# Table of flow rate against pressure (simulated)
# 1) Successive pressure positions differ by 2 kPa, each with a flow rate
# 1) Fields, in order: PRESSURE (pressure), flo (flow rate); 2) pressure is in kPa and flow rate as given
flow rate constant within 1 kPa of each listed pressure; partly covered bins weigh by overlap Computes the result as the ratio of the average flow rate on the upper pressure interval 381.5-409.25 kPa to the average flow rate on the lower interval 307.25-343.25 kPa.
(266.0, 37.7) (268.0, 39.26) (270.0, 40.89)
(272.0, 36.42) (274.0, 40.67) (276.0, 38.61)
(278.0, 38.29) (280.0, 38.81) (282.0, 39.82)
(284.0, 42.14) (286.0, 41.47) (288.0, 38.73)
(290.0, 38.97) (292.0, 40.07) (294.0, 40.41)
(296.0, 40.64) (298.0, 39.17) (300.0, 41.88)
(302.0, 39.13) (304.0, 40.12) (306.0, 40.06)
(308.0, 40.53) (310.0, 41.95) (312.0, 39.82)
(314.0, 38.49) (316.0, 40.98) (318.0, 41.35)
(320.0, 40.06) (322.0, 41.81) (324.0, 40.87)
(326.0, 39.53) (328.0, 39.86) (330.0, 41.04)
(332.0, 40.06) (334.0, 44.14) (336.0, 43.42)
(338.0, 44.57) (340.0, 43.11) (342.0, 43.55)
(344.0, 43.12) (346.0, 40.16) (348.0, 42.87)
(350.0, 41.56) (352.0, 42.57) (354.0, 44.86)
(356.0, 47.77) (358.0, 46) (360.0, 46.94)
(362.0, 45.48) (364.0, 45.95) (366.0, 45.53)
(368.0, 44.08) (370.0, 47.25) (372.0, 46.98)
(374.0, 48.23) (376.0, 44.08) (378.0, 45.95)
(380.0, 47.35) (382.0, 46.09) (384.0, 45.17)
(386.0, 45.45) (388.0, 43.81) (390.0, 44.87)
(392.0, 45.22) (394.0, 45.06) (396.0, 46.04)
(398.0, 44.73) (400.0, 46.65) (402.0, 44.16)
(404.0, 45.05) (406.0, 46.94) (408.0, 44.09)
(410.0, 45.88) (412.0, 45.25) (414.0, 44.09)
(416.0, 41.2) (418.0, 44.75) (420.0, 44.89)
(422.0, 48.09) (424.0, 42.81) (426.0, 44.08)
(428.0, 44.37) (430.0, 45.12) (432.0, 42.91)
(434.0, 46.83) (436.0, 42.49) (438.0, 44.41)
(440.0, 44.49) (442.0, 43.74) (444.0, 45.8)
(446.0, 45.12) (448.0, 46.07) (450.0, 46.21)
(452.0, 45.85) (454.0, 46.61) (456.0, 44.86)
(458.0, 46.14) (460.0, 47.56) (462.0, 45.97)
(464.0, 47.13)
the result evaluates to 1.1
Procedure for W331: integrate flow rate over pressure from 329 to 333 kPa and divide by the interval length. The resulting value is 40.5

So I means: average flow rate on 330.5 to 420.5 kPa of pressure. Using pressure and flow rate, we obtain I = 44.8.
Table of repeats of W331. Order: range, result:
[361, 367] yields 45.7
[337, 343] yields 43.7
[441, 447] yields 44.9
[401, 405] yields 44.6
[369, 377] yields 46.6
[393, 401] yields 45.6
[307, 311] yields 41.2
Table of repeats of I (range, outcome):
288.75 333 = 40.3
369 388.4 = 46.1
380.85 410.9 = 45.3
